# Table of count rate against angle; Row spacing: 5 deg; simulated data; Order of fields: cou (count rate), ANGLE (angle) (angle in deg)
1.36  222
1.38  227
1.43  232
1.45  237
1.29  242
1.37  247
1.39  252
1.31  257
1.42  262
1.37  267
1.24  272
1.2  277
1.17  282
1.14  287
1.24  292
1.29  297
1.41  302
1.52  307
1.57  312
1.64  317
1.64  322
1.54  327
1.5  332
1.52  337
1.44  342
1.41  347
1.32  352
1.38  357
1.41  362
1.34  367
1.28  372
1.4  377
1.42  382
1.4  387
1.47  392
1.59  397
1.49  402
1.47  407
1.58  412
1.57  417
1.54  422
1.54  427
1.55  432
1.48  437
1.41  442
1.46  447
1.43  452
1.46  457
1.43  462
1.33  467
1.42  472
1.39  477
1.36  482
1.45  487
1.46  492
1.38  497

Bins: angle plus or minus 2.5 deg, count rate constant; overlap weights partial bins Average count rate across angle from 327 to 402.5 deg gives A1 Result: 1.43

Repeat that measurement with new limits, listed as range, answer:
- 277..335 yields 1.41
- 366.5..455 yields 1.47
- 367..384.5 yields 1.36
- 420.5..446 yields 1.5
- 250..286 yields 1.29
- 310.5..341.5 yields 1.56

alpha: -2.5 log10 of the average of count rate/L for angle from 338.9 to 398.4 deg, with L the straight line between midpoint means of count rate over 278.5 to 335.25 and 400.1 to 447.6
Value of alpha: 0.05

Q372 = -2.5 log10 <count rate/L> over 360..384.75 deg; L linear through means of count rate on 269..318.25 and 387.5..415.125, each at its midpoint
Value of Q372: 0.073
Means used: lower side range 1.33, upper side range 1.51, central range 1.37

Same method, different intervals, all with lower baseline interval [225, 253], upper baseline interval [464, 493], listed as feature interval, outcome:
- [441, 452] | -0.031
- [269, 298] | 0.147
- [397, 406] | -0.090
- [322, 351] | -0.073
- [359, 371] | 0.023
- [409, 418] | -0.128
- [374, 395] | -0.023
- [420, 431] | -0.108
